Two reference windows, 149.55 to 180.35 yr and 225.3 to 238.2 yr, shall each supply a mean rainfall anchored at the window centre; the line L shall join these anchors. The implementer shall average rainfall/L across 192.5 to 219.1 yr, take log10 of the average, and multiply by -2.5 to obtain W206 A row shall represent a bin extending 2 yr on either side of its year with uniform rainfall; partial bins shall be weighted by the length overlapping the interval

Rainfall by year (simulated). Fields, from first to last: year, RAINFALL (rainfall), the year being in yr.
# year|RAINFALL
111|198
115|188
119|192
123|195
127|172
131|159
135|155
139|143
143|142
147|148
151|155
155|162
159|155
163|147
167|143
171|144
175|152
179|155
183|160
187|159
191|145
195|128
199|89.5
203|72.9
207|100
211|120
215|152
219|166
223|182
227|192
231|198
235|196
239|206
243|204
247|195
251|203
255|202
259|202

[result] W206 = 0.48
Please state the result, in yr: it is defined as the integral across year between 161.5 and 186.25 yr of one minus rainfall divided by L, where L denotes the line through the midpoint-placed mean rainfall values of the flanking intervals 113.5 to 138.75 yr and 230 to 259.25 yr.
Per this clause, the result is 4.6 yr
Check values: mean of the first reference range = 174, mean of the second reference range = 201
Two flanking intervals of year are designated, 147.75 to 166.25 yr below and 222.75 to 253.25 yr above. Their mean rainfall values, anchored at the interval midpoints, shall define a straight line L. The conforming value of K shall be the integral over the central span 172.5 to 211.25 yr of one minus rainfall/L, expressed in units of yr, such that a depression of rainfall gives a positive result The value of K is 9.6 yr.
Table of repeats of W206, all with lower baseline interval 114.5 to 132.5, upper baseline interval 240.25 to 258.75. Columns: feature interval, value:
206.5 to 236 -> 0.19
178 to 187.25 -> 0.20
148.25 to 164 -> 0.20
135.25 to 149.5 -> 0.25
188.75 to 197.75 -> 0.40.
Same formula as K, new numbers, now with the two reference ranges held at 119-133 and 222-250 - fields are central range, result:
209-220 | 2.8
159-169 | 2.0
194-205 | 5.6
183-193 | 1.9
